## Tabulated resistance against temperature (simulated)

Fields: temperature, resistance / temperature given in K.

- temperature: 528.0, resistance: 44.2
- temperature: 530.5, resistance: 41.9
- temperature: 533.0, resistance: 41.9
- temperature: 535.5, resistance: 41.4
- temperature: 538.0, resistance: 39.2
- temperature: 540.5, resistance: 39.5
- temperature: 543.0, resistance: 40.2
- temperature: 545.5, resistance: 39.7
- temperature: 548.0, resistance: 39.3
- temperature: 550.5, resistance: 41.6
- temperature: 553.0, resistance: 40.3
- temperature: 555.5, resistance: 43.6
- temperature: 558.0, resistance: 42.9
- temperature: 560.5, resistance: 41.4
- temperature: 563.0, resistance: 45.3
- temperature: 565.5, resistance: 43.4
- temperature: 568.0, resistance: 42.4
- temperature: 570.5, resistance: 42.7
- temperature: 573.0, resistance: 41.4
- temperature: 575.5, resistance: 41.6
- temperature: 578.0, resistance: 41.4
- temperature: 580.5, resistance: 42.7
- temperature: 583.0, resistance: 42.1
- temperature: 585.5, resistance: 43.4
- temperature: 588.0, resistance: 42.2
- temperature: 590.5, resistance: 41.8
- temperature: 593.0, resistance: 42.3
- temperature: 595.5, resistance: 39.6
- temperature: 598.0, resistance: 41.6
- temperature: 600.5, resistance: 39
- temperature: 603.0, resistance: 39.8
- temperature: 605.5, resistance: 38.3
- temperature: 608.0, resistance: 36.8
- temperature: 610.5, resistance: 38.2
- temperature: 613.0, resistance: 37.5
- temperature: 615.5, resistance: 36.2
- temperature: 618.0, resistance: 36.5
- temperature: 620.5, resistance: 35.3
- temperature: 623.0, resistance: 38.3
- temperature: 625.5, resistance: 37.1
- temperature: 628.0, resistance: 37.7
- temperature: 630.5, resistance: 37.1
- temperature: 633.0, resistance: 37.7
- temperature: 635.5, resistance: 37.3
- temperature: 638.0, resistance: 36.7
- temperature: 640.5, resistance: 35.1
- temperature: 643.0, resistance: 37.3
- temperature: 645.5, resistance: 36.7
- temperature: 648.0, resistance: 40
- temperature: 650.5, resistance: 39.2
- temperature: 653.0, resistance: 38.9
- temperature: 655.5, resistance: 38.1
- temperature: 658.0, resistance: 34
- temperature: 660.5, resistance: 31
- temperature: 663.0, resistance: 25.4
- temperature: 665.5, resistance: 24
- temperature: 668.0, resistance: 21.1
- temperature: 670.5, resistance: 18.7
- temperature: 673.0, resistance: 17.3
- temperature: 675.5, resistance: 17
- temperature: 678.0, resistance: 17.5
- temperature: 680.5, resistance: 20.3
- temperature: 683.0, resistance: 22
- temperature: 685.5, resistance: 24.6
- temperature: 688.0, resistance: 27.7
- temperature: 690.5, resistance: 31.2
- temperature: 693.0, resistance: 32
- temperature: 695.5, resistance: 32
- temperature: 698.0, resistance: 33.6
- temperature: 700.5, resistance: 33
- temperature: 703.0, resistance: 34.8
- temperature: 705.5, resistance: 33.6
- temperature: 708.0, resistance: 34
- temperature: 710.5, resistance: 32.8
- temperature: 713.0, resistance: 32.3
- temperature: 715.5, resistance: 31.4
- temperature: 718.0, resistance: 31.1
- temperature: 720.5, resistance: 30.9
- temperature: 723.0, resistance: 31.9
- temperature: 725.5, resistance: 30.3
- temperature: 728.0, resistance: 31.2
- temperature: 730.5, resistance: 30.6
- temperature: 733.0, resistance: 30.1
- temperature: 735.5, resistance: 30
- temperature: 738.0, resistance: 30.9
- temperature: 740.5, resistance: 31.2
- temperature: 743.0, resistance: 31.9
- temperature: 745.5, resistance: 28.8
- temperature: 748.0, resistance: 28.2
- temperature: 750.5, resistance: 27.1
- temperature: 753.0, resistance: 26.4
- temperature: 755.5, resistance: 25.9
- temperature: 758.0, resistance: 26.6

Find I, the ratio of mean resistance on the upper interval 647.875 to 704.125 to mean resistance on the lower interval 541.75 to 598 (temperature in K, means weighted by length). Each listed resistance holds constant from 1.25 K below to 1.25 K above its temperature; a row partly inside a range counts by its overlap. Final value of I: 0.67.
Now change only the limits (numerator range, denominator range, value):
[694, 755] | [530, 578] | 0.75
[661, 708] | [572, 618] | 0.65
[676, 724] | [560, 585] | 0.70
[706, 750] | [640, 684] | 1.09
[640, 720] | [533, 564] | 0.73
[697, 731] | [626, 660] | 0.87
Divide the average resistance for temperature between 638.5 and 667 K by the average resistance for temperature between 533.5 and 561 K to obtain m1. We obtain 0.8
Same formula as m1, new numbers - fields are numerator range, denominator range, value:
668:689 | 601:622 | 0.55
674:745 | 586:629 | 0.76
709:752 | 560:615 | 0.75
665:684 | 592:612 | 0.50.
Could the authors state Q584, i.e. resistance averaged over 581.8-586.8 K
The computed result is 42.8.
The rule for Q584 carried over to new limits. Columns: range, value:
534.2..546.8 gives 40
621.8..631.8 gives 37.5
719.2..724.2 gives 31.4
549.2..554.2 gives 40.9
